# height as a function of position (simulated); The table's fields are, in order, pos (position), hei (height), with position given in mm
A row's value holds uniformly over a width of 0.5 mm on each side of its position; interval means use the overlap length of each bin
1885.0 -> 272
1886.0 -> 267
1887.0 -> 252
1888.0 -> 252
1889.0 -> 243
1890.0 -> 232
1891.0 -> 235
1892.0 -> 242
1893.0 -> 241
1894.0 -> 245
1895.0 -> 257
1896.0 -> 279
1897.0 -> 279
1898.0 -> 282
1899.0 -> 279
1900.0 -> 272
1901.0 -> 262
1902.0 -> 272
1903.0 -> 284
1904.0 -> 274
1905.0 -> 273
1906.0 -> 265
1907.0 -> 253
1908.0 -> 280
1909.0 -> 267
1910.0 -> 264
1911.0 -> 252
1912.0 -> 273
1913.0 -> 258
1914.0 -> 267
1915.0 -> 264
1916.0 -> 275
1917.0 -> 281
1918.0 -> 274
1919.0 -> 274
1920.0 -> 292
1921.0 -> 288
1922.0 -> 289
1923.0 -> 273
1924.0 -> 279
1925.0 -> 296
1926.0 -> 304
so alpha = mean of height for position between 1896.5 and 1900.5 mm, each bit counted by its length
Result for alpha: 278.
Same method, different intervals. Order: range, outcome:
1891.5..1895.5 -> 246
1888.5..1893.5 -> 239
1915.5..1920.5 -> 279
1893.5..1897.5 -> 265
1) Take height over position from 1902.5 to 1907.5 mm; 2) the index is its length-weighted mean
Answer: 270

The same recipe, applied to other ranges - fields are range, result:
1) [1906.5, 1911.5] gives 263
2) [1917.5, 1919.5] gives 274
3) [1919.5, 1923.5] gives 286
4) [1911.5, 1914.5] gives 266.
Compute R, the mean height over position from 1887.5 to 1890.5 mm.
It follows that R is 242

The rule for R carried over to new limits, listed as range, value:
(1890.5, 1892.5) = 238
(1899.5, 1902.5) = 269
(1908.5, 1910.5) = 266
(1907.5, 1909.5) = 274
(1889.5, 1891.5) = 234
